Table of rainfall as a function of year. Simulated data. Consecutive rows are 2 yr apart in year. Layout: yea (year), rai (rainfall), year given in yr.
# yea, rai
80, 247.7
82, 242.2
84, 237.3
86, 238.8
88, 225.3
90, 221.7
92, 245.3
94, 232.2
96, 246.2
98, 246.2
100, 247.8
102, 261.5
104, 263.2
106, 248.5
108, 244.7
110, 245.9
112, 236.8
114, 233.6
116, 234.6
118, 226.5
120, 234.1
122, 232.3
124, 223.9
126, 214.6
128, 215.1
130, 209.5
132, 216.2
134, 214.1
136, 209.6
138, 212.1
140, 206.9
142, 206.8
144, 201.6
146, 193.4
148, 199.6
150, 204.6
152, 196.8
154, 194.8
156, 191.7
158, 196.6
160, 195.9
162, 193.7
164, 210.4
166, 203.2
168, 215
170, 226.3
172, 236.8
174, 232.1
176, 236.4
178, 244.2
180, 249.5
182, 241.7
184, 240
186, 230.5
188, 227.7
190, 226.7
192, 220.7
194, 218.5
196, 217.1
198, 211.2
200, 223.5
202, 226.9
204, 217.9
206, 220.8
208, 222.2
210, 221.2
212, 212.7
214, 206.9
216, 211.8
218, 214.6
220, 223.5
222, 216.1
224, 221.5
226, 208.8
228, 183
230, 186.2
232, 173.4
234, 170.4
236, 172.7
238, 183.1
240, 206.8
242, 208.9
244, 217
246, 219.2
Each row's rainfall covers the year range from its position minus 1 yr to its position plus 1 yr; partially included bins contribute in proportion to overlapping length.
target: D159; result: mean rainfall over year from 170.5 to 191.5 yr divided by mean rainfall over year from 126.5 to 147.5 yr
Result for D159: 1.13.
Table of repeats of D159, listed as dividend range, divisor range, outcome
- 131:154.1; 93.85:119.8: 0.84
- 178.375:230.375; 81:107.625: 0.91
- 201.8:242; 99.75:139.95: 0.89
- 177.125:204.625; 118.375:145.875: 1.06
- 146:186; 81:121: 0.90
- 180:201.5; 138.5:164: 1.14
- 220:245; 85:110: 0.81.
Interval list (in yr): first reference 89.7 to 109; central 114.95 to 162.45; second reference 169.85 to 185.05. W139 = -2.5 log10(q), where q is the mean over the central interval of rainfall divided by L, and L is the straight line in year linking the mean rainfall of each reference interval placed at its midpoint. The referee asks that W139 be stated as 0.16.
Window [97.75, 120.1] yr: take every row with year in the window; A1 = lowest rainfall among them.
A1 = 226.5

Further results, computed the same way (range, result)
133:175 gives 191.7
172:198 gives 211.2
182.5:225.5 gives 206.9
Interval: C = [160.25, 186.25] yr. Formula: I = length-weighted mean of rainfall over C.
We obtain 227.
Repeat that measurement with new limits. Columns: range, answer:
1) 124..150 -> 209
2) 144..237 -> 213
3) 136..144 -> 208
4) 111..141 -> 221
